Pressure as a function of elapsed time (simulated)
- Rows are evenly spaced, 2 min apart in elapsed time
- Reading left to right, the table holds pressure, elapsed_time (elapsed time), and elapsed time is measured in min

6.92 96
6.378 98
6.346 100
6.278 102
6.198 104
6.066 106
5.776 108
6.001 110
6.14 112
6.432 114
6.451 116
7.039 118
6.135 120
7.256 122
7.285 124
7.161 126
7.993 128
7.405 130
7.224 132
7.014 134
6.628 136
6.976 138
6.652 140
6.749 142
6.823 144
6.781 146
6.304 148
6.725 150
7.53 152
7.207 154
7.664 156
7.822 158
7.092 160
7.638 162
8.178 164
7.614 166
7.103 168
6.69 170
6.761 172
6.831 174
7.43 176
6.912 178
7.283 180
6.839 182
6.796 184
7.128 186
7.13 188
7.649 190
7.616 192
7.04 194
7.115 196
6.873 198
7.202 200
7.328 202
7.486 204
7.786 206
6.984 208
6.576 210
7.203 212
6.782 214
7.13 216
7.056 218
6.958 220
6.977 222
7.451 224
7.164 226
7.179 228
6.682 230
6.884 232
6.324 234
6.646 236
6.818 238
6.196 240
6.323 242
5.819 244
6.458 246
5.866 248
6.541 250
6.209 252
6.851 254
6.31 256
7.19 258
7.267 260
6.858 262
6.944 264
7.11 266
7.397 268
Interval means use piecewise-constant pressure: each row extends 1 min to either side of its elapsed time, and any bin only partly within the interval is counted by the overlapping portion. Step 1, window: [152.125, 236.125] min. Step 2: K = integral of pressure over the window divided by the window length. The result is 7.16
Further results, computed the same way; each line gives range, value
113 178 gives 7.08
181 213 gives 7.17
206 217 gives 7.01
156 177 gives 7.33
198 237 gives 7.04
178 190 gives 7.08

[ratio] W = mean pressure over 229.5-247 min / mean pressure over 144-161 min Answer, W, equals 0.91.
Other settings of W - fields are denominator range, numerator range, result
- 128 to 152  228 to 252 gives 0.93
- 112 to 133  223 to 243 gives 0.97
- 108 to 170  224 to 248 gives 0.94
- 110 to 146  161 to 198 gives 1.05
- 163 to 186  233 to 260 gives 0.91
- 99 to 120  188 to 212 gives 1.15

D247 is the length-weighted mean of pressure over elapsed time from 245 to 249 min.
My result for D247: 6.16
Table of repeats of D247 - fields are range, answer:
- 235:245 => 6.36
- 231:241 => 6.57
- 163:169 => 7.63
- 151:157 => 7.47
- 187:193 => 7.46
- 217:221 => 7.01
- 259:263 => 7.06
